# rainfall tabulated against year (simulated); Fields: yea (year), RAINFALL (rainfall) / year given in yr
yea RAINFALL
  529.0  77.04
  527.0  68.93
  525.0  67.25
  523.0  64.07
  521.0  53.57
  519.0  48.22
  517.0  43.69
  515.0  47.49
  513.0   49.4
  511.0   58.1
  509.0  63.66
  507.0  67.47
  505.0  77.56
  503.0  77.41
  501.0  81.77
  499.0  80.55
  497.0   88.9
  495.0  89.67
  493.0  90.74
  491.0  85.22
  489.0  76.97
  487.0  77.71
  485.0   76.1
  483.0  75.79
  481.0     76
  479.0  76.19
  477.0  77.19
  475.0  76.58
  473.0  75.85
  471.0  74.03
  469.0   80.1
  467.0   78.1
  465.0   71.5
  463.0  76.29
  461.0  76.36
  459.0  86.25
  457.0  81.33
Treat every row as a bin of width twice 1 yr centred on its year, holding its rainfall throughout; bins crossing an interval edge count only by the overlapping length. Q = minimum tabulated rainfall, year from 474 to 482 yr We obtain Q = 76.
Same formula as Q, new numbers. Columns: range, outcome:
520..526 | 53.57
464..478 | 71.5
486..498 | 76.97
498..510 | 63.66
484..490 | 76.1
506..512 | 58.1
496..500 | 80.55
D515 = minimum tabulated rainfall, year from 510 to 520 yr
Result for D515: 43.69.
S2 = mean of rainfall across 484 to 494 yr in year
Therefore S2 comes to 81.3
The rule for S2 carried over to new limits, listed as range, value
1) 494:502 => 85.2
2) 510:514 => 53.8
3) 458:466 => 77.6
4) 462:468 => 75.3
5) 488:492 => 81.1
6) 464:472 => 75.9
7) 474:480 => 76.7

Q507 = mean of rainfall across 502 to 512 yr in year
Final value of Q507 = 68.8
